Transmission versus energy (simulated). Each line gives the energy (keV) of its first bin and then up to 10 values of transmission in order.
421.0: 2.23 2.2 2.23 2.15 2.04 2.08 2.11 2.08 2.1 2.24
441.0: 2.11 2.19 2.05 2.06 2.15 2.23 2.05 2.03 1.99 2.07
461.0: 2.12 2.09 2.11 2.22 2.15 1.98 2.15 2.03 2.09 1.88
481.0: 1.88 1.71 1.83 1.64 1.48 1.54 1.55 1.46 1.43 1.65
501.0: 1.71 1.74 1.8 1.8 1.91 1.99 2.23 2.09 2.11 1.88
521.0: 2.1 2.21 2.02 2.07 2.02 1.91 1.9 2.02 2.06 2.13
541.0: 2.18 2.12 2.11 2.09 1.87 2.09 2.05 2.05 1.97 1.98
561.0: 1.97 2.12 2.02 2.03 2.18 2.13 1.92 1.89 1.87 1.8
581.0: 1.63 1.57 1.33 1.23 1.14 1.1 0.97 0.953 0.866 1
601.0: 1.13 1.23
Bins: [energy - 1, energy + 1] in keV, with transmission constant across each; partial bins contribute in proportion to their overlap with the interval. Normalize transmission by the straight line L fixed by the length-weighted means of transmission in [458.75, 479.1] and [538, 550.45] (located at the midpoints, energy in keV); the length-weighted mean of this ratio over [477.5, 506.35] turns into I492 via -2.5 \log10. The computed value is 0.240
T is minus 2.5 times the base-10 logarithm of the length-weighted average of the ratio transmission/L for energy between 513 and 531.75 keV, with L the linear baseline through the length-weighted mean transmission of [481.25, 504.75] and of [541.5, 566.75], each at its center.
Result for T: -0.13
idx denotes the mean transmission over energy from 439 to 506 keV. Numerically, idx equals 1.92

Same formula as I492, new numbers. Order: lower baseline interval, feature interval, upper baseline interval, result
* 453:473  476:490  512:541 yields 0.16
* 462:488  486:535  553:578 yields 0.08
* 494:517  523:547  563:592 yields -0.16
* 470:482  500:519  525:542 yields 0.05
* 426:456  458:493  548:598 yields 0.04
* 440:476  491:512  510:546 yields 0.22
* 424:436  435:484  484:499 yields -0.12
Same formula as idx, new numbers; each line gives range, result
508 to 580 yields 2.03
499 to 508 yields 1.75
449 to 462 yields 2.09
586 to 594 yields 1.11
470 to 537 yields 1.88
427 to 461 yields 2.1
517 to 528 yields 2.06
